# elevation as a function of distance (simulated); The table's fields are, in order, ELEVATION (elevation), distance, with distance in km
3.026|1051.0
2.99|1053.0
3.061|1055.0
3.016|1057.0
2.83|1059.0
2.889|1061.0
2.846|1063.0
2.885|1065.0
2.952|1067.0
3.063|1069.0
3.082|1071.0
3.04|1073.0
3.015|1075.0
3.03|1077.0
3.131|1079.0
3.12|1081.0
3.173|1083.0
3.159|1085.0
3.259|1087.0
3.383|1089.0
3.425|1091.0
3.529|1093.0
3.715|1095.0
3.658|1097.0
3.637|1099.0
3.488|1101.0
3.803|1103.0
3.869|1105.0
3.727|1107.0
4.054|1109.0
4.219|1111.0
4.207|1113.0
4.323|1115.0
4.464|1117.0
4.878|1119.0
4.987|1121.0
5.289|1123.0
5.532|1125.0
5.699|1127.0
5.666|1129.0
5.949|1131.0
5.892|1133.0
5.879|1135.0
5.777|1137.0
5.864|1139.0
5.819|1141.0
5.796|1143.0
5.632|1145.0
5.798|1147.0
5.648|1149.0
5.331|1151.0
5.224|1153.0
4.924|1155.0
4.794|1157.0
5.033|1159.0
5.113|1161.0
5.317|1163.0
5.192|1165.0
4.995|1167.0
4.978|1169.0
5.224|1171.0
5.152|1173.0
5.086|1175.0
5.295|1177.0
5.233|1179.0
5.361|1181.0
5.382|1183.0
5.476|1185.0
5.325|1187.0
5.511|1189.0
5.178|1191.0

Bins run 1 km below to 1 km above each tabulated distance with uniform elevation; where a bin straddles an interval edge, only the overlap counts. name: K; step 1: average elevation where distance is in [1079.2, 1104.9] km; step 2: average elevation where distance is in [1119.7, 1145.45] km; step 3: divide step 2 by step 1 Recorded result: 1.6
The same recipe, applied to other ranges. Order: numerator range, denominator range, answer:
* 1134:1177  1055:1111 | 1.62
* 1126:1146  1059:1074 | 1.96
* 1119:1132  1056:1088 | 1.81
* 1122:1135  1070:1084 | 1.84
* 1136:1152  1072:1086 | 1.84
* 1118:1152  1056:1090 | 1.84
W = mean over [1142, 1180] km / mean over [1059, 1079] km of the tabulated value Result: 1.76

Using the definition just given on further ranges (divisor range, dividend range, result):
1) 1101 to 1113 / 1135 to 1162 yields 1.39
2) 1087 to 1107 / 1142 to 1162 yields 1.48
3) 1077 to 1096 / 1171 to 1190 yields 1.61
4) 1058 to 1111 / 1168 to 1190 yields 1.59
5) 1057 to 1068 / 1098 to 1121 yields 1.42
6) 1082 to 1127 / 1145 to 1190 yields 1.30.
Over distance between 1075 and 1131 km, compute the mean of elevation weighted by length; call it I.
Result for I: 4.03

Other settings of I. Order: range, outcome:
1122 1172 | 5.45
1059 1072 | 2.94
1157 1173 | 5.1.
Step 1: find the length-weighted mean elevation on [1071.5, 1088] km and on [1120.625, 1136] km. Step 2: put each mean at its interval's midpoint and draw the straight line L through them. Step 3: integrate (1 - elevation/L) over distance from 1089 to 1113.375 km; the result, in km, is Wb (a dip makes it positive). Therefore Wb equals 2.7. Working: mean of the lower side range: 3.11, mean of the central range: 3.75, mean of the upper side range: 5.64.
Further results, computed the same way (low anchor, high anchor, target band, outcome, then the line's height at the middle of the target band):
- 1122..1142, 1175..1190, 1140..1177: 1.7 km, 5.53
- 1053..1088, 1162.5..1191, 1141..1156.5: -2.7 km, 4.66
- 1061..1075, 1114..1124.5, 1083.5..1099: 1.5 km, 3.81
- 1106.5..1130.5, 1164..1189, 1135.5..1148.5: -2.1 km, 4.98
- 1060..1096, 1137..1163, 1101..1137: -2.9 km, 4.45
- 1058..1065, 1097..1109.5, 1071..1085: 0.5 km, 3.21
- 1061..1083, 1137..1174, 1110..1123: -1.0 km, 4.25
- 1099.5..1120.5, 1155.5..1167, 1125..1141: -4.4 km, 4.54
